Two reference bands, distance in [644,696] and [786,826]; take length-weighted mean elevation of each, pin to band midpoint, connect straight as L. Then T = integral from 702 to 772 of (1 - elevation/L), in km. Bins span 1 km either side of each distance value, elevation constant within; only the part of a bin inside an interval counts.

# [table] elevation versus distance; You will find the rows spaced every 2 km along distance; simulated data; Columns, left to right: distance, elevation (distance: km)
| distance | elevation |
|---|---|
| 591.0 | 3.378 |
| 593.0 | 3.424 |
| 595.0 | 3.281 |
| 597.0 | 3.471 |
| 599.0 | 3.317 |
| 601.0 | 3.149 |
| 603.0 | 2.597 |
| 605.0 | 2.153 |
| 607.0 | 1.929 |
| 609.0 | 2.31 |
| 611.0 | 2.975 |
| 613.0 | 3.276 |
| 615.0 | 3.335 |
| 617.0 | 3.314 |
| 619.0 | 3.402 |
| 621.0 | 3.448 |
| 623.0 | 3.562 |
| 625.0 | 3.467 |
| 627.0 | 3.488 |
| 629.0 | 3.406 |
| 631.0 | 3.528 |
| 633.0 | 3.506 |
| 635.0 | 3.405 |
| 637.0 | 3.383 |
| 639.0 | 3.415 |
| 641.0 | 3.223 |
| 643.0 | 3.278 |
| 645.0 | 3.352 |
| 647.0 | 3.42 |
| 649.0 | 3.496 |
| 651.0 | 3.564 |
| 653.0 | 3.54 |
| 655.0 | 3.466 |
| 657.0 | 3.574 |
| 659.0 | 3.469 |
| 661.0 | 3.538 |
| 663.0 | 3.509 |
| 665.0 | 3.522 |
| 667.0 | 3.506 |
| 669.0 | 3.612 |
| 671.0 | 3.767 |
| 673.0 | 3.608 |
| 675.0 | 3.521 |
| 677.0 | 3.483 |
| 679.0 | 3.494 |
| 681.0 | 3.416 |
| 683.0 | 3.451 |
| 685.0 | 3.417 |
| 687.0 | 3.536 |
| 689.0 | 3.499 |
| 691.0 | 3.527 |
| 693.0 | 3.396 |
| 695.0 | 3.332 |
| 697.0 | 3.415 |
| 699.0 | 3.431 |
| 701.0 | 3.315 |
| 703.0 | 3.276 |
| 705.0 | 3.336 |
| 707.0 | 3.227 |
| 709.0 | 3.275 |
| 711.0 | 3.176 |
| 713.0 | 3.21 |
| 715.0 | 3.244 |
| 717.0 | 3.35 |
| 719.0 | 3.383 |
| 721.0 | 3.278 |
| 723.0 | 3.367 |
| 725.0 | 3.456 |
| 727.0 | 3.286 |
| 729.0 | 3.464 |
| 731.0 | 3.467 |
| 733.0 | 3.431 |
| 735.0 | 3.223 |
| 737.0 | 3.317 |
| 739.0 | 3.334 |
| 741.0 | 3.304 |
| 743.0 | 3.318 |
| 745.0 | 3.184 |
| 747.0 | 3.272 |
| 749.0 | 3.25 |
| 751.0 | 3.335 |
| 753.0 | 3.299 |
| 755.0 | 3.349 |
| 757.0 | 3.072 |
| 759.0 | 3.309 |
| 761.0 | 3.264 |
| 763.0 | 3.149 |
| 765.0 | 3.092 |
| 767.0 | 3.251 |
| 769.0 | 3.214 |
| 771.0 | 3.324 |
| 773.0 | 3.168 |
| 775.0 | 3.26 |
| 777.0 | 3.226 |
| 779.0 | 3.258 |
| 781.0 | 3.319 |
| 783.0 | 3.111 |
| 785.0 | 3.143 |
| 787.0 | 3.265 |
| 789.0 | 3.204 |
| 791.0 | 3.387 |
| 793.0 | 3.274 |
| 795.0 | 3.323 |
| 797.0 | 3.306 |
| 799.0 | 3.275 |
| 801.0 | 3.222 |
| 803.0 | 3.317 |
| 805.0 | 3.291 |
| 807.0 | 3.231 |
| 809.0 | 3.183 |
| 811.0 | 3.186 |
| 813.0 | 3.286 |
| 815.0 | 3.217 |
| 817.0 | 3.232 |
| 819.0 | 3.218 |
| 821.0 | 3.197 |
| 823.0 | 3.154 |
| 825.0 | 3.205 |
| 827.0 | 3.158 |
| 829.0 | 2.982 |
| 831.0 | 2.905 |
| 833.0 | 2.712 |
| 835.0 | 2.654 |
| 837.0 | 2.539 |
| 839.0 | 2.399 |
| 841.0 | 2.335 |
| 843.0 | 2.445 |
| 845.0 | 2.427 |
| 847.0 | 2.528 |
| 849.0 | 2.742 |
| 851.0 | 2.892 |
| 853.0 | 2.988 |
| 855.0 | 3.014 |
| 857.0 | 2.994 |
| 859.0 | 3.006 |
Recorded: 1.8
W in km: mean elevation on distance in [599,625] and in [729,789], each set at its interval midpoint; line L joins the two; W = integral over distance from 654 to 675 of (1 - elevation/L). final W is -3.2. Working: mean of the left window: 2.99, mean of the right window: 3.26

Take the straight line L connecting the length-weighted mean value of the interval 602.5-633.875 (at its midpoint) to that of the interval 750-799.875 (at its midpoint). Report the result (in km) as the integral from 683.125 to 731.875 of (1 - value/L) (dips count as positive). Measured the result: -2.6 km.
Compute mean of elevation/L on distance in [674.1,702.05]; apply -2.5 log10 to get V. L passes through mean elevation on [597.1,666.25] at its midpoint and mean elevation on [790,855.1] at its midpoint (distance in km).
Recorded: -0.08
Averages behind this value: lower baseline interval 3.28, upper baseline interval 3.01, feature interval 3.44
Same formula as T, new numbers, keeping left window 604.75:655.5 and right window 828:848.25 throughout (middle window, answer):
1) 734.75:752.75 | -2.38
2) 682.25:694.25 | -1.51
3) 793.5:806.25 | -2.67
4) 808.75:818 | -1.90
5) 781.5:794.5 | -2.27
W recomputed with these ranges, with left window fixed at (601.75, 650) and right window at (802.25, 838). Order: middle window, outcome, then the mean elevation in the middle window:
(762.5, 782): -0.7 km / 3.23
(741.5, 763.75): -0.9 km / 3.26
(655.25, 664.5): -1.0 km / 3.52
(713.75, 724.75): -0.7 km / 3.33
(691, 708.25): -1.1 km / 3.35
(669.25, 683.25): -1.7 km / 3.54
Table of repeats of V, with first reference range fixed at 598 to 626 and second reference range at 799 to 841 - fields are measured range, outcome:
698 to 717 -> -0.09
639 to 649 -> -0.11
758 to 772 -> -0.06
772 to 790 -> -0.06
